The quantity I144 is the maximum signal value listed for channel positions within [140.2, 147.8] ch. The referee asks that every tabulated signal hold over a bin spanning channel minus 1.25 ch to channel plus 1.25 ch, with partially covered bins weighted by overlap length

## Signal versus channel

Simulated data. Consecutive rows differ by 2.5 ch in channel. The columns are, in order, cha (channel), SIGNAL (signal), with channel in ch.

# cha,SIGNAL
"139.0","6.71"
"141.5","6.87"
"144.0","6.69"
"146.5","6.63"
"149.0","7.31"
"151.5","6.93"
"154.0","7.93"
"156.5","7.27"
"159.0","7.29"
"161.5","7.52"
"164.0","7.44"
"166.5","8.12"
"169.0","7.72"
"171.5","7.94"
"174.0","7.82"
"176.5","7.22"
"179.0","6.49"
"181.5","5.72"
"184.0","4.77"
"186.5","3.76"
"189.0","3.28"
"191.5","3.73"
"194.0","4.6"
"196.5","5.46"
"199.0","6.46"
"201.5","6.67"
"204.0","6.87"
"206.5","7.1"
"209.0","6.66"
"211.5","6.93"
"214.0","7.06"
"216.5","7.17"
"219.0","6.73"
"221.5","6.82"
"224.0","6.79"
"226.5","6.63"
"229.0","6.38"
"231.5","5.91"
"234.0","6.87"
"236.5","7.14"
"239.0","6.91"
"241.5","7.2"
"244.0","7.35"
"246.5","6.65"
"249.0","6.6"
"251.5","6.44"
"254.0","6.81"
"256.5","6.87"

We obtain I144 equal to 6.87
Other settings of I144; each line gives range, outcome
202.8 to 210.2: 7.1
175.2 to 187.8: 7.22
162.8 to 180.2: 8.12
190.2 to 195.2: 4.6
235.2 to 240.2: 7.14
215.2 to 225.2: 7.17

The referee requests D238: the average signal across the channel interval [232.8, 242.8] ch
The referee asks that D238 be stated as 7.03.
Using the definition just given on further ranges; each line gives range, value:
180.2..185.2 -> 5.26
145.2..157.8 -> 7.21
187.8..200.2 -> 4.7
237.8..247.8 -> 7.03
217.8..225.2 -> 6.78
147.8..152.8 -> 7.13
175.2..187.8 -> 5.59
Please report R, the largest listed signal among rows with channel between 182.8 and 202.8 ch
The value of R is 6.67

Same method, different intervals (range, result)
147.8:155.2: 7.93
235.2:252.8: 7.35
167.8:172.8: 7.94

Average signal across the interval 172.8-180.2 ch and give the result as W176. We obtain 7.18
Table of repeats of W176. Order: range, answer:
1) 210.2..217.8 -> 7.05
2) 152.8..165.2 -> 7.49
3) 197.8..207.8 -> 6.78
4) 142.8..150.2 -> 6.87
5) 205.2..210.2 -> 6.88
